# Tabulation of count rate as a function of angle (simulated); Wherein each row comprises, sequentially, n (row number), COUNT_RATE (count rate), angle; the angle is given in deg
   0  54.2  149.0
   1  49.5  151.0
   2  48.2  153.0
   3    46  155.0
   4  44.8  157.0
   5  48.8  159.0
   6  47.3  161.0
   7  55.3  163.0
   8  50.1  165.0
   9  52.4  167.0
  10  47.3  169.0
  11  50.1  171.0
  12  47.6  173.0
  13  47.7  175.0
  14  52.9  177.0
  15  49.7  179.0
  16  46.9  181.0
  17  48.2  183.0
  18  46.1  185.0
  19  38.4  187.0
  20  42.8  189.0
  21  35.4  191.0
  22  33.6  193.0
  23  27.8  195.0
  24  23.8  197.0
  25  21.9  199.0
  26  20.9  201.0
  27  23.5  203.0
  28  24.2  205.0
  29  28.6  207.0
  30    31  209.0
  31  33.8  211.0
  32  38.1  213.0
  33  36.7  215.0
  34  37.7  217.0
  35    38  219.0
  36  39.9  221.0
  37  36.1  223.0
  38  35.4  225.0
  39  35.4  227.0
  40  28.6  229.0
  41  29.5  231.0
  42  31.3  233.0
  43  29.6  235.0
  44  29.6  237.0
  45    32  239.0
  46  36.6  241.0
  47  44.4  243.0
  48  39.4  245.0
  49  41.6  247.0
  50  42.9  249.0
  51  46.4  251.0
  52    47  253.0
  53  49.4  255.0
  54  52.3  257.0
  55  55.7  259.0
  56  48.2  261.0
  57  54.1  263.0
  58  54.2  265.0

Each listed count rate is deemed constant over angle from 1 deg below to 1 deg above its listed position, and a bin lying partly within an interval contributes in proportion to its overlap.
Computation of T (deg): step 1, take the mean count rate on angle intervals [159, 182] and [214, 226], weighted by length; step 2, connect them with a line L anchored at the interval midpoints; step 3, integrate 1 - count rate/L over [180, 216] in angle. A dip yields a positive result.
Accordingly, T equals 8.0 deg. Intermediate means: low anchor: 49.7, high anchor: 37.3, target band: 33.4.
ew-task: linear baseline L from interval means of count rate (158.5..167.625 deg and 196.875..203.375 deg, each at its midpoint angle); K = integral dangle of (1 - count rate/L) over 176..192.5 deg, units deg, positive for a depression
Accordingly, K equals -4.86 deg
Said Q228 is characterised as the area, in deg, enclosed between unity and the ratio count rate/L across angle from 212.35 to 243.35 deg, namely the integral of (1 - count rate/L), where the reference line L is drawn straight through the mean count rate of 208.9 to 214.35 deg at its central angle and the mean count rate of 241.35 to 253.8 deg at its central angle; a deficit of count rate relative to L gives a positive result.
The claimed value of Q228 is 3.1 deg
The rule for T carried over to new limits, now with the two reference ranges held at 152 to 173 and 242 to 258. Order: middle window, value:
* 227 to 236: 3.08 deg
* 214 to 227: 2.64 deg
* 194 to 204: 5.04 deg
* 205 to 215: 3.11 deg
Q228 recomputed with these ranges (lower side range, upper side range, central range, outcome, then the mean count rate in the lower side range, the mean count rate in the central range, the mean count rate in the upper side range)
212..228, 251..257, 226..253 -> 4.7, 37.2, 36.4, 48.6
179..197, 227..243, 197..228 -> 3.1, 39.5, 31.8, 32.1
